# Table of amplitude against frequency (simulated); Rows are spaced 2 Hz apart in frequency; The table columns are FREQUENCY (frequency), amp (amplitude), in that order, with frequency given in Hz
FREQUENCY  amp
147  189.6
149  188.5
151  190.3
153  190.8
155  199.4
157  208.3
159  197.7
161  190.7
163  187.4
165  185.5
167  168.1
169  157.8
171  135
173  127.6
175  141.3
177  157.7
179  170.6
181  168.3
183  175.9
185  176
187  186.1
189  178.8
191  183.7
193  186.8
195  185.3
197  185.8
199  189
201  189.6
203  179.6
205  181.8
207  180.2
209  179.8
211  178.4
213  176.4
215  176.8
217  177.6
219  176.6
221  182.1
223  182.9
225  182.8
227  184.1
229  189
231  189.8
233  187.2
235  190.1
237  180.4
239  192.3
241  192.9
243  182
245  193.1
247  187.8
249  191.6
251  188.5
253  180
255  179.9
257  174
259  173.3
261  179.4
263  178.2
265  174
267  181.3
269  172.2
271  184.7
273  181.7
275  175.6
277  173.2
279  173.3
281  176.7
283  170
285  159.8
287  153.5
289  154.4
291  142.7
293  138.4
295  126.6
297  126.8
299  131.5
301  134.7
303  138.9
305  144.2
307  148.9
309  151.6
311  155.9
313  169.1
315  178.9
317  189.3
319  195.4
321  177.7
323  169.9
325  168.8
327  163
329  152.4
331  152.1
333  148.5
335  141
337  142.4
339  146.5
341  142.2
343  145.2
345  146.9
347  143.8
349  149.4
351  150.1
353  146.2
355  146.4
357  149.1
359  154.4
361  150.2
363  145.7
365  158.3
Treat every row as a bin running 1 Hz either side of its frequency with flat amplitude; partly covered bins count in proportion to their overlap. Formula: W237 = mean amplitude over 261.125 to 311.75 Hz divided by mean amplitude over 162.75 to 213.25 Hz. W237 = 0.91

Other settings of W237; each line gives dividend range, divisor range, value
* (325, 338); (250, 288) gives 0.86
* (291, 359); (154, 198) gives 0.87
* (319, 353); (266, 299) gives 0.95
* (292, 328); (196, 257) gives 0.85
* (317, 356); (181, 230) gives 0.85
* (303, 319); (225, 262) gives 0.88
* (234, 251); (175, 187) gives 1.12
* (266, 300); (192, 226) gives 0.88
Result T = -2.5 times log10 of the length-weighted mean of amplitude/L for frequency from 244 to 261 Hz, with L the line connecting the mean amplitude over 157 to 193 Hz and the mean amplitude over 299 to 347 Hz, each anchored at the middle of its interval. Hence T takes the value -0.13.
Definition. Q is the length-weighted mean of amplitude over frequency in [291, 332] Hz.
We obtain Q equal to 155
